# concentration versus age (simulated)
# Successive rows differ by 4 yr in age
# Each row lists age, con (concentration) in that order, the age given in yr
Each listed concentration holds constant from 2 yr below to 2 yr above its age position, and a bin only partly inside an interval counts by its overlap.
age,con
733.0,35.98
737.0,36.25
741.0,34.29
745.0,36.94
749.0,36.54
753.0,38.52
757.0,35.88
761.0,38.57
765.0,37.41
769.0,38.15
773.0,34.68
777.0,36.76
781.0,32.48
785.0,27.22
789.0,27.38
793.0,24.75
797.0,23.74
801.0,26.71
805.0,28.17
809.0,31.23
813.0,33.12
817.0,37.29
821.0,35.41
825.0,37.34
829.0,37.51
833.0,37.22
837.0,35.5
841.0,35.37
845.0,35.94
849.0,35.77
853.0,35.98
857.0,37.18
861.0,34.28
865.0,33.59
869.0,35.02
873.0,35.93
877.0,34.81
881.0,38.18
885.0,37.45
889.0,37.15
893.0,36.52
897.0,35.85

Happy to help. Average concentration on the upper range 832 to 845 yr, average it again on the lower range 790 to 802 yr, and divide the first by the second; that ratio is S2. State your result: 1.4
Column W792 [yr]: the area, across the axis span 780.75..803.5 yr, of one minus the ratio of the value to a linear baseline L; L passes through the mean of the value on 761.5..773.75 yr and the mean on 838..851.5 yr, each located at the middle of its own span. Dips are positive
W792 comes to 6.23 yr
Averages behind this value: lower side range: 37.2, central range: 26.7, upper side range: 35.7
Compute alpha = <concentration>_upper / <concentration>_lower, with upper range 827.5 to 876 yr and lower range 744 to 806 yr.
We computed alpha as 1.09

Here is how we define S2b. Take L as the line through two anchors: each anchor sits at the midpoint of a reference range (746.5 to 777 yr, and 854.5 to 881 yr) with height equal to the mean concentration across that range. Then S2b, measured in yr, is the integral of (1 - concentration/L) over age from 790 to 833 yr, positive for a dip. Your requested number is 5.4 yr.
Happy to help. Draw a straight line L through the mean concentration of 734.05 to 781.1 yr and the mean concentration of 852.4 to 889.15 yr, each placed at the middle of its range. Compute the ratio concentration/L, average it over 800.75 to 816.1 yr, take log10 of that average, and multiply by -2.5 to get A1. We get 0.18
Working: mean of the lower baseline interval 36.5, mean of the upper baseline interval 35.9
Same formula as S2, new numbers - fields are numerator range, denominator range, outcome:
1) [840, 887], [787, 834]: 1.14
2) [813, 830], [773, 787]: 1.12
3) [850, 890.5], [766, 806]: 1.19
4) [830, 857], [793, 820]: 1.21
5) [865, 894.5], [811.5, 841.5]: 1.00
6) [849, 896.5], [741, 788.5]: 1.02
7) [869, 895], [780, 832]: 1.18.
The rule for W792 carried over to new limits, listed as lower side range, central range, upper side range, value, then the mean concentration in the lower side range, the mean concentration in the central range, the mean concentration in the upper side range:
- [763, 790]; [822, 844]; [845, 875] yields -1.04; 33.7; 36.5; 35.4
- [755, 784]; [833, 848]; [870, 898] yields 0.20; 36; 35.8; 36.5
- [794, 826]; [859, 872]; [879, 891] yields 0.55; 31.2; 34.4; 37.6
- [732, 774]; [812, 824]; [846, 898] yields 0.23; 36.7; 35.6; 36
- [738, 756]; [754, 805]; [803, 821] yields 4.11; 36.5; 32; 32.8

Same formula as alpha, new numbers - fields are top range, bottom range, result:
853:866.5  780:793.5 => 1.26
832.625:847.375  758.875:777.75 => 0.97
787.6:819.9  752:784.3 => 0.81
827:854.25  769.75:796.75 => 1.19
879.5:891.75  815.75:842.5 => 1.03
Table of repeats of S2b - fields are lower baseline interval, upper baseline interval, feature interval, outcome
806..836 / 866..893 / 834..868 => 0.3 yr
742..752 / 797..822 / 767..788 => 0.3 yr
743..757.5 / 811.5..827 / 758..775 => -0.1 yr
